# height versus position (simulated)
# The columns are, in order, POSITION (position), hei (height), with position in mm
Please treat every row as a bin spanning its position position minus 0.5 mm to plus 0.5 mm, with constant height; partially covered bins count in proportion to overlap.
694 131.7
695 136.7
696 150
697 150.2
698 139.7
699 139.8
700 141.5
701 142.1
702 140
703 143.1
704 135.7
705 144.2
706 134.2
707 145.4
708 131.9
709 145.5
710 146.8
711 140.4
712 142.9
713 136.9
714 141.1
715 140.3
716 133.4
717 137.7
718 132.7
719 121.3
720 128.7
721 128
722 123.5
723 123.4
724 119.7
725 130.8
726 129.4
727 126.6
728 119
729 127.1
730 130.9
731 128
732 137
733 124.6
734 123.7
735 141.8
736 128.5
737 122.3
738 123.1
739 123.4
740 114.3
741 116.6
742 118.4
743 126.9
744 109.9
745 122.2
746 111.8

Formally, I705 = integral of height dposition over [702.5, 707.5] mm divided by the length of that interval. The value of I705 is 141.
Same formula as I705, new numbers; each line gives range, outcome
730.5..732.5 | 132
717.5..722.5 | 127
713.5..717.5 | 138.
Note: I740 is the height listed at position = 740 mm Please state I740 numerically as 114.3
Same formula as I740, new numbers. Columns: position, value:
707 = 145.4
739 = 123.4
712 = 142.9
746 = 111.8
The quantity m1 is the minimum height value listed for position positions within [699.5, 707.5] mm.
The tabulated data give 134.2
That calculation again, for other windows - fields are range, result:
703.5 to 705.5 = 135.7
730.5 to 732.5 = 128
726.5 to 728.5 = 119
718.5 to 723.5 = 121.3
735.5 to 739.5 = 122.3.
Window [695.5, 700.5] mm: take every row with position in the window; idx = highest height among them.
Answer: 150.2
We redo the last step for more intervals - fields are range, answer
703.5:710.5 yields 146.8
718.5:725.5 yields 130.8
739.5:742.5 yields 118.4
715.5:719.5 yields 137.7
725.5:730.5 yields 130.9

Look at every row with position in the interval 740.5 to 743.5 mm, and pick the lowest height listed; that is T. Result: 116.6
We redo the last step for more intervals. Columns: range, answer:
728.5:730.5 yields 127.1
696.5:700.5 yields 139.7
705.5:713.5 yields 131.9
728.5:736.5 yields 123.7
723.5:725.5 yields 119.7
